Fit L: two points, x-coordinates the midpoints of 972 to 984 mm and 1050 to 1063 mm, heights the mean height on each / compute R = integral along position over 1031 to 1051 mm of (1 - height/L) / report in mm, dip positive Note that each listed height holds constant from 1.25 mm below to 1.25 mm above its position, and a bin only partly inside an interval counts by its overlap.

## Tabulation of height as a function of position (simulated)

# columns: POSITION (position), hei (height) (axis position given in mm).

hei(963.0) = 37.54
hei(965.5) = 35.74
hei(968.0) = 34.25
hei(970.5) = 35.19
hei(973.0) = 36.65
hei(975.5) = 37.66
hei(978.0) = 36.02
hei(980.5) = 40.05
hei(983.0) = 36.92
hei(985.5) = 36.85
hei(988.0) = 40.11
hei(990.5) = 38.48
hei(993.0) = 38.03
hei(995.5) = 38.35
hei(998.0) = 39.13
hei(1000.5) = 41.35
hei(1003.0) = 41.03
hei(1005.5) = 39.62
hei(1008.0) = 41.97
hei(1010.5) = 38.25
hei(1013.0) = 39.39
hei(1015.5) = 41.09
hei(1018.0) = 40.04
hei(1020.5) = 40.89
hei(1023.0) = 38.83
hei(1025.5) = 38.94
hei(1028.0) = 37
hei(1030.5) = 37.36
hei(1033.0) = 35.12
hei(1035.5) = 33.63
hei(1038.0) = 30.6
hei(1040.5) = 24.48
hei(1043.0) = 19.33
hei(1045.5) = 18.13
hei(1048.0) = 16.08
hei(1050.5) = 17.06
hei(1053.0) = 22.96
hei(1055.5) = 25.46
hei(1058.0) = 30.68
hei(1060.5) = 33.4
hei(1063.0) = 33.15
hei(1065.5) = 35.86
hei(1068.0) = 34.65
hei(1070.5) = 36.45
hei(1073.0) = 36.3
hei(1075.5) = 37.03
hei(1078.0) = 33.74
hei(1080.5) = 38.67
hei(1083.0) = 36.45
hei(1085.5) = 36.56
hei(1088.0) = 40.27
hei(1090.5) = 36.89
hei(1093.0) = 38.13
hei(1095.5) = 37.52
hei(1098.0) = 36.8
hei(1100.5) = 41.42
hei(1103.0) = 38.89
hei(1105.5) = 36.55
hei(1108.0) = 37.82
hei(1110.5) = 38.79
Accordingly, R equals 2.9 mm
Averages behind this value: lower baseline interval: 37.5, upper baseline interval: 27.1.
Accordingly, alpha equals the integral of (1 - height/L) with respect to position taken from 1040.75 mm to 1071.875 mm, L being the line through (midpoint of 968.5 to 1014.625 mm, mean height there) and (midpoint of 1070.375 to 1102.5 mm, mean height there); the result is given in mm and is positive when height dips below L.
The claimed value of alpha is 9.0 mm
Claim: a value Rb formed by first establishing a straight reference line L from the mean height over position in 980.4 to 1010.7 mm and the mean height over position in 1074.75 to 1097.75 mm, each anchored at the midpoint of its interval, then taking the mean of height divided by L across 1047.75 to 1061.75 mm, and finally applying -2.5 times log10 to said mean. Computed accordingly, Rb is 0.46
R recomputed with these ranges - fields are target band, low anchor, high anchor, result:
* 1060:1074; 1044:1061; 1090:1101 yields -3.54 mm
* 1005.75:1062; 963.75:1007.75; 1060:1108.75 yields 8.28 mm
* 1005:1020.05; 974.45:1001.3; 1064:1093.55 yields -0.87 mm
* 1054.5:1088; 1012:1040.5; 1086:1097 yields 2.62 mm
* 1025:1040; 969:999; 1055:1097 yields 0.77 mm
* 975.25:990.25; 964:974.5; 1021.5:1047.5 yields -1.47 mm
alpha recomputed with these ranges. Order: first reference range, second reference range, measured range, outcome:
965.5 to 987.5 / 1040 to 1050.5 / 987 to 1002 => -3.39 mm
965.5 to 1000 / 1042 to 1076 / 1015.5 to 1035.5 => -3.63 mm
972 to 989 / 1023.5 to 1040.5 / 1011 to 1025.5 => -1.75 mm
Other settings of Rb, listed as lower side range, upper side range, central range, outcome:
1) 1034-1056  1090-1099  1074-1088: -0.10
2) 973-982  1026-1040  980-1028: -0.09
